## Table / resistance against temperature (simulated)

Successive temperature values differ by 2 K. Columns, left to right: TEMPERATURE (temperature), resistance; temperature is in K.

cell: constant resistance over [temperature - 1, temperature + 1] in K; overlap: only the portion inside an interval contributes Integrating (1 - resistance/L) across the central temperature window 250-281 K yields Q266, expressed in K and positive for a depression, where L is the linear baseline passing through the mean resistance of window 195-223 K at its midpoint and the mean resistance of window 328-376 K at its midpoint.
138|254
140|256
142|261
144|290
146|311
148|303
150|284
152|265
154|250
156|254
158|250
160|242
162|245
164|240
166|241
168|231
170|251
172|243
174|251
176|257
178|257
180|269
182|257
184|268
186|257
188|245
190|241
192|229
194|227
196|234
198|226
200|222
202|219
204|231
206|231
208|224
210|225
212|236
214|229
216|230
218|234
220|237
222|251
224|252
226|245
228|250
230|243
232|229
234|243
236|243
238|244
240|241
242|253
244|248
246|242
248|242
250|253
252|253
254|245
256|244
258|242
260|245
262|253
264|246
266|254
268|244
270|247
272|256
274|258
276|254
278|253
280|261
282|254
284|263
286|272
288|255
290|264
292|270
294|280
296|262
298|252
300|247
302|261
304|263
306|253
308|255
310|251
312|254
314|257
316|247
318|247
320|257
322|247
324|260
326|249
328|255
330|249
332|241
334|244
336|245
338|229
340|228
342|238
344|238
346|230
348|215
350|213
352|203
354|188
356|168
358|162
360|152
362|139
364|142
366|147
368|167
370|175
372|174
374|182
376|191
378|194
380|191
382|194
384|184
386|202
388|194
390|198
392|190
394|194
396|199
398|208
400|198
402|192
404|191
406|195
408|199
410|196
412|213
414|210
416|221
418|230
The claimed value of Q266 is -4.6 K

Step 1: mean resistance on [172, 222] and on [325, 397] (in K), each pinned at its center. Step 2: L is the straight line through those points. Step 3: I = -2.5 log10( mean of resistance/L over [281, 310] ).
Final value -0.204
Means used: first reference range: 239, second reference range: 200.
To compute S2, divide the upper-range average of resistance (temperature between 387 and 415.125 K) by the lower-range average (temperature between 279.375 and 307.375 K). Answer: 0.76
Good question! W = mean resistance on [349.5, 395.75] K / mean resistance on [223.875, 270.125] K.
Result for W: 0.73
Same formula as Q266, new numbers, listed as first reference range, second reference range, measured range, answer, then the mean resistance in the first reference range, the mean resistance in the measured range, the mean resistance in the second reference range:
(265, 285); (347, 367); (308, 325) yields -3.16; 254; 253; 173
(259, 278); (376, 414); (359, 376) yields 3.80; 251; 162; 196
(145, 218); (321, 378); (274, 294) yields -3.60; 246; 262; 206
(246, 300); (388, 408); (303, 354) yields -2.89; 254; 242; 196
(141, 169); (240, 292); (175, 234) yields 4.06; 262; 240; 252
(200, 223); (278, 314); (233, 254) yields -0.37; 231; 246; 260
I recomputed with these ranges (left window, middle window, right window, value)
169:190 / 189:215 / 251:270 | 0.108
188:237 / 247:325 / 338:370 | -0.203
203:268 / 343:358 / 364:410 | -0.019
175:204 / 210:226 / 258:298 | 0.042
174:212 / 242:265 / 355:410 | -0.117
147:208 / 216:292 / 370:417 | -0.093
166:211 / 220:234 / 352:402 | -0.072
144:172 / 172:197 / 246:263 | 0.030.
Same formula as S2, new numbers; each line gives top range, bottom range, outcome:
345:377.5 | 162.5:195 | 0.72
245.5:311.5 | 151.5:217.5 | 1.05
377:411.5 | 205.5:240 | 0.82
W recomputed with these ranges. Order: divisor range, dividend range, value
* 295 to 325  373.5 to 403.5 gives 0.76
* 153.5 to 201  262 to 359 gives 1.00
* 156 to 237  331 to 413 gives 0.81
